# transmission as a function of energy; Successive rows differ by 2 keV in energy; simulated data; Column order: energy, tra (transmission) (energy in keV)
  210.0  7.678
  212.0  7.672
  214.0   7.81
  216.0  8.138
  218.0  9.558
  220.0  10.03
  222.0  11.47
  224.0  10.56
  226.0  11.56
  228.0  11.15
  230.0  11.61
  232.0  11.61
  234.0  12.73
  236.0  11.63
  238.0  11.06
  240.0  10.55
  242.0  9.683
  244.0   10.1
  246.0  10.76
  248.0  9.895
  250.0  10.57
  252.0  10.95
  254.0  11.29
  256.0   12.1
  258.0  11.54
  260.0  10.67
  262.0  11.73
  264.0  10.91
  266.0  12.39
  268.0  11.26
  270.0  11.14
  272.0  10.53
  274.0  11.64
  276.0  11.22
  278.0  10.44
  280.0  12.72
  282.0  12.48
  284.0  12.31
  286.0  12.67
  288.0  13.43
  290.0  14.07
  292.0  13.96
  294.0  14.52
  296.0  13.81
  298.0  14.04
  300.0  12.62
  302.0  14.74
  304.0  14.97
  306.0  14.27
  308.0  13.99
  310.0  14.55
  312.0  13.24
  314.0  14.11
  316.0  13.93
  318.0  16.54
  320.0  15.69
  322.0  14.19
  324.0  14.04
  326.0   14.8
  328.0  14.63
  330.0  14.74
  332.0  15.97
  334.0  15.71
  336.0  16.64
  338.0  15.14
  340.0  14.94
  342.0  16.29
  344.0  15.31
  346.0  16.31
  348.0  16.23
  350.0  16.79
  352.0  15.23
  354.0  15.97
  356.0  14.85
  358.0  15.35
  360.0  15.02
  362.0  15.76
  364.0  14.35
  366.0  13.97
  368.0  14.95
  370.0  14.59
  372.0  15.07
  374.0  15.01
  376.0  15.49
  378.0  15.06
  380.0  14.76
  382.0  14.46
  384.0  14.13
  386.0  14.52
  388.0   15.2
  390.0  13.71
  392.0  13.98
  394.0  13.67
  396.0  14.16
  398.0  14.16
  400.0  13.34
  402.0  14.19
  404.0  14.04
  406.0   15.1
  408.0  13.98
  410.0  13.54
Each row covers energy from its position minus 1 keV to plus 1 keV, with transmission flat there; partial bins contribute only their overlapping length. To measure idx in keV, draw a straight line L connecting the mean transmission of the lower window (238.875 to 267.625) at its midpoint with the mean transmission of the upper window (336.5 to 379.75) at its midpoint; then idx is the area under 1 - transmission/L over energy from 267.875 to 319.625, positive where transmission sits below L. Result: -2.4 keV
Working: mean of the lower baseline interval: 10.9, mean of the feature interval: 13.3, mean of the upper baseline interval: 15.3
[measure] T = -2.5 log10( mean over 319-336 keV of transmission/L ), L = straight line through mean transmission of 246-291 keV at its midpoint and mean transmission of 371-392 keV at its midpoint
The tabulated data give -0.14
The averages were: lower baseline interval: 11.6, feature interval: 15.1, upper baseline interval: 14.7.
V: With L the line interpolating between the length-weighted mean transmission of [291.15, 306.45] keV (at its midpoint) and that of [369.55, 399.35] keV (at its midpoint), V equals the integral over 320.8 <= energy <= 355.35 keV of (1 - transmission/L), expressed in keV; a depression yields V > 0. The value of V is -2.8 keV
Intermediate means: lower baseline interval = 14.1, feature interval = 15.5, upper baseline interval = 14.5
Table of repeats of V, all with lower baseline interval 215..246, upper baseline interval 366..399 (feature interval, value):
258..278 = 0.76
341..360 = -2.81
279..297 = -1.67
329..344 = -2.48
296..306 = -1.25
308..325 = -2.11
